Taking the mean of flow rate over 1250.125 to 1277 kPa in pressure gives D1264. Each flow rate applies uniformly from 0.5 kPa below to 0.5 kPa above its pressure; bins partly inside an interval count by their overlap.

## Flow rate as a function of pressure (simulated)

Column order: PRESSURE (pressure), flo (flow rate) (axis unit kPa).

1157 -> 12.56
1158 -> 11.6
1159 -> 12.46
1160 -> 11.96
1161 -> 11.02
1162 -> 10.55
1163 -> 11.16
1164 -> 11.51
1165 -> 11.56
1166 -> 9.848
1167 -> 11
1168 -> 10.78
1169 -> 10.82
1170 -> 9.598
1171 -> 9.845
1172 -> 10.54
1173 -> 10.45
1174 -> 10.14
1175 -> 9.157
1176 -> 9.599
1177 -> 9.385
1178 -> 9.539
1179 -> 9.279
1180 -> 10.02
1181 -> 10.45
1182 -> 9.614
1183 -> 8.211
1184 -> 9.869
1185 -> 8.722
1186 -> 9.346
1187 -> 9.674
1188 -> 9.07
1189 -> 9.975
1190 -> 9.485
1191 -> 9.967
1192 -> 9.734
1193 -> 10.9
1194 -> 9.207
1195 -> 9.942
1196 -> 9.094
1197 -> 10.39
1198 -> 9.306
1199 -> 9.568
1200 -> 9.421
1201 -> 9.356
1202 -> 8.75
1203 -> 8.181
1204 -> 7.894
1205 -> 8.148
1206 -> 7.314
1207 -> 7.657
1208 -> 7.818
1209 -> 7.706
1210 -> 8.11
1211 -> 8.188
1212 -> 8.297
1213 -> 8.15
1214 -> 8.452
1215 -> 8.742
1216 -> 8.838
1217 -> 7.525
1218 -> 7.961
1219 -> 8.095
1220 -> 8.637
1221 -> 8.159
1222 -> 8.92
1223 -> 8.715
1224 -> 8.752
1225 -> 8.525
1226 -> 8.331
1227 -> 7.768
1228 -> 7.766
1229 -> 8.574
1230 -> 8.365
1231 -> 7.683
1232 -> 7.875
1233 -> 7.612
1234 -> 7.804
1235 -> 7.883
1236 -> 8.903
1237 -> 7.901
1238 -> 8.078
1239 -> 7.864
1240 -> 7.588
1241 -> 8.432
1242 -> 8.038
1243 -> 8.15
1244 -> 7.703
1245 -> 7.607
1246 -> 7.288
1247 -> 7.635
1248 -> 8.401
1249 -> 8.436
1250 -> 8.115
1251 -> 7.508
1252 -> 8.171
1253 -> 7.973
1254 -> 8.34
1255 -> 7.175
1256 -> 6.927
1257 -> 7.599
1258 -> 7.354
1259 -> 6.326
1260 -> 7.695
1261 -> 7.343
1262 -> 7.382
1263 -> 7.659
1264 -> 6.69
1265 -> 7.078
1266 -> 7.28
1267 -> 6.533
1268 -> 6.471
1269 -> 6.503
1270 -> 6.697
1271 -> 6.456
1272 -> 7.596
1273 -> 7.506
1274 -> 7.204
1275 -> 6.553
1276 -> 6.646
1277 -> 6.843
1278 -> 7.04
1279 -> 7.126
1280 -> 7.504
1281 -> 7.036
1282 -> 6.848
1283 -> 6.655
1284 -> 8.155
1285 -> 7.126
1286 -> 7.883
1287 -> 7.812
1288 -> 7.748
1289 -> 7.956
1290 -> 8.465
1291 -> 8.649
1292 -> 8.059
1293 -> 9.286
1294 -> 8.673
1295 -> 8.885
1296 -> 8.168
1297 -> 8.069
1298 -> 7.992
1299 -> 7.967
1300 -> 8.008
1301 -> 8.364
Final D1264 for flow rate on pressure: 7.19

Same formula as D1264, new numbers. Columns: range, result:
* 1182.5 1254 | 8.48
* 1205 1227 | 8.22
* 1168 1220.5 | 9.13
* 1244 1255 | 7.9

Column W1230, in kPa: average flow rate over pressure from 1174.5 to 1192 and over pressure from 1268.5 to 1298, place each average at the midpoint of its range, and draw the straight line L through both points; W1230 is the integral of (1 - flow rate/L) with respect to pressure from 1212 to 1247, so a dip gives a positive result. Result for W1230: 1.9 kPa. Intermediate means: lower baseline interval 9.5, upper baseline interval 7.56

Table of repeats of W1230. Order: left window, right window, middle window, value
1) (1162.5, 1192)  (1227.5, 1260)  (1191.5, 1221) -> 1.24 kPa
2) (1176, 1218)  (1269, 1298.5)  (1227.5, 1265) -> 1.98 kPa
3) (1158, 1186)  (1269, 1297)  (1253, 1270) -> 1.97 kPa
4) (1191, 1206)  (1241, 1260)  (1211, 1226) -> 0.43 kPa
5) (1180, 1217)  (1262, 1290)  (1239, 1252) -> -0.07 kPa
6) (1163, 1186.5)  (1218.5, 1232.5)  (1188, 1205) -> -0.23 kPa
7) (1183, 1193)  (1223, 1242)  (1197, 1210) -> 0.81 kPa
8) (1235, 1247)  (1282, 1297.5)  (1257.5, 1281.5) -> 2.97 kPa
